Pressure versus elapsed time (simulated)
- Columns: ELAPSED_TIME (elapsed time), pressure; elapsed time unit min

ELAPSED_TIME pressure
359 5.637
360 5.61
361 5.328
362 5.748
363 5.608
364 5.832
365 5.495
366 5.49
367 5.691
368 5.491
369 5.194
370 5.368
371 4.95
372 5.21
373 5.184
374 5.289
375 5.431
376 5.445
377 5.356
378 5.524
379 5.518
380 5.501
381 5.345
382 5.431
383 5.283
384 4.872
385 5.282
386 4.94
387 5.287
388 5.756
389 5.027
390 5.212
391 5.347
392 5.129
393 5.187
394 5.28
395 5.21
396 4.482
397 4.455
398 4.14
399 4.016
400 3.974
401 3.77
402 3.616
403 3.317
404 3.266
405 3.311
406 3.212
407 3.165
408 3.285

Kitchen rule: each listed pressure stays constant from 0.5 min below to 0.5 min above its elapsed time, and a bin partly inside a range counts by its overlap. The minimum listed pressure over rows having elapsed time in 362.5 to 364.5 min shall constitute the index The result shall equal 5.608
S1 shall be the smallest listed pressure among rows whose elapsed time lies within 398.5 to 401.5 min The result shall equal 3.77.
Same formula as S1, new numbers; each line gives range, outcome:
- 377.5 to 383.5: 5.283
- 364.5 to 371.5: 4.95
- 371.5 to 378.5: 5.184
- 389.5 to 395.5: 5.129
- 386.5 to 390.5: 5.027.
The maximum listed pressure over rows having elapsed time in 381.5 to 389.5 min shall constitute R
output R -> 5.756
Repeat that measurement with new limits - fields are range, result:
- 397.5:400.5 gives 4.14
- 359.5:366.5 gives 5.832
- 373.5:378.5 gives 5.524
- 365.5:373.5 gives 5.691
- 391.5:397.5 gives 5.28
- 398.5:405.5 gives 4.016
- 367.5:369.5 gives 5.491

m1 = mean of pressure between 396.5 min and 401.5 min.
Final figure 4.07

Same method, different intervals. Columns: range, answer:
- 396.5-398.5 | 4.3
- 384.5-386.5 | 5.11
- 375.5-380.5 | 5.47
